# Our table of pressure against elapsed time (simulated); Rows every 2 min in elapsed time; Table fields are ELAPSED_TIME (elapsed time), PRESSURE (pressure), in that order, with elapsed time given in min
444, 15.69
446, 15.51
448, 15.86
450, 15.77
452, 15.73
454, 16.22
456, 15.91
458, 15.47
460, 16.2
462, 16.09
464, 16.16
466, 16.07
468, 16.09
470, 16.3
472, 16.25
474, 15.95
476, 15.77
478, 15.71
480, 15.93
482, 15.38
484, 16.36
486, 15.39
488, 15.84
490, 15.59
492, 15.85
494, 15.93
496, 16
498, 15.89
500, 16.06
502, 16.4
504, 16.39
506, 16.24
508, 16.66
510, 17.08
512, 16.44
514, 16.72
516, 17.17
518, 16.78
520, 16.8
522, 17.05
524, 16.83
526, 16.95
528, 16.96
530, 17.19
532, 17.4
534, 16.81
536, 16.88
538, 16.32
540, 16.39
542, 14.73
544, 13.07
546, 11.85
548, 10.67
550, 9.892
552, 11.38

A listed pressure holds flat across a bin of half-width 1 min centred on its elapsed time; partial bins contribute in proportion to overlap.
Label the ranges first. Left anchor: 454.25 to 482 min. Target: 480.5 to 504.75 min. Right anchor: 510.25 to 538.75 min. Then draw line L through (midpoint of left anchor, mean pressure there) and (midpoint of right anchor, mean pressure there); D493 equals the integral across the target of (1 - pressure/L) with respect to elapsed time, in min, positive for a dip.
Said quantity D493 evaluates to 0.7 min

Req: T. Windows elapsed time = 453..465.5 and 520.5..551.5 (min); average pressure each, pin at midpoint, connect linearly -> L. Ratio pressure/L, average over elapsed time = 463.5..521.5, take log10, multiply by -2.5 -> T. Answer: -0.04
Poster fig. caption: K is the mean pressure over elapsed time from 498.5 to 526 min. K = 16.7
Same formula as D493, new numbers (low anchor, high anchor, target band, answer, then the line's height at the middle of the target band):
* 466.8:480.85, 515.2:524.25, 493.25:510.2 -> 0.3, 16.6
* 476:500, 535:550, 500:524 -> -2.7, 15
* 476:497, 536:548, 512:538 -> -3.7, 14.8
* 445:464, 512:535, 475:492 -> 0.6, 16.3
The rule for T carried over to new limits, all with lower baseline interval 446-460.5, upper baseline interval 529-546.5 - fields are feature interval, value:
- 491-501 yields -0.011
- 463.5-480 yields -0.014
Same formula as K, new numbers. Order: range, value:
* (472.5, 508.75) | 16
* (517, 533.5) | 17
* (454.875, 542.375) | 16.3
